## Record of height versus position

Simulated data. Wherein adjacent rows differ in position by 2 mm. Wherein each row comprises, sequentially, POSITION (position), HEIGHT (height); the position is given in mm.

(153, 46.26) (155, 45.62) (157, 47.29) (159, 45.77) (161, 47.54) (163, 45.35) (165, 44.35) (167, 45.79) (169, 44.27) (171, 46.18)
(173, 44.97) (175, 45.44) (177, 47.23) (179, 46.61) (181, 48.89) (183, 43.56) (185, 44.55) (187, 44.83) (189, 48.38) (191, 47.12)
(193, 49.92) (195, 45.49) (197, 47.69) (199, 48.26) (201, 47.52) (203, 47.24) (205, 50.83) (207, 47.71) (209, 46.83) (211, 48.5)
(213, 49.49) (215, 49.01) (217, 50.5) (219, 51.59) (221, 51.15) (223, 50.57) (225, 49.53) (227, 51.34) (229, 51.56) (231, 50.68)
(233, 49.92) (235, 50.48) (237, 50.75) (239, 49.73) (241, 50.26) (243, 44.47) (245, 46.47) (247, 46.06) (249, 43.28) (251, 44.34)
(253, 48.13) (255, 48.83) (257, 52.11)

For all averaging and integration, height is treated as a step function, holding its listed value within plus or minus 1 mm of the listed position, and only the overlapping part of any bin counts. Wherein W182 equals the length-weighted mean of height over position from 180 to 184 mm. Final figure 46.2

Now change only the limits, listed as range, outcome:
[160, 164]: 46.4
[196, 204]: 47.7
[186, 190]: 46.6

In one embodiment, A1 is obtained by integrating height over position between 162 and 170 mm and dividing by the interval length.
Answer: 44.9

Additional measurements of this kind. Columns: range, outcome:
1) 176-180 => 46.9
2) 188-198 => 47.7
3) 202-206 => 49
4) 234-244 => 49.1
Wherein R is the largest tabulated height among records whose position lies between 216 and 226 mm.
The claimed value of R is 51.59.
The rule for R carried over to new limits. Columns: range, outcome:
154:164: 47.54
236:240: 50.75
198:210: 50.83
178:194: 49.92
